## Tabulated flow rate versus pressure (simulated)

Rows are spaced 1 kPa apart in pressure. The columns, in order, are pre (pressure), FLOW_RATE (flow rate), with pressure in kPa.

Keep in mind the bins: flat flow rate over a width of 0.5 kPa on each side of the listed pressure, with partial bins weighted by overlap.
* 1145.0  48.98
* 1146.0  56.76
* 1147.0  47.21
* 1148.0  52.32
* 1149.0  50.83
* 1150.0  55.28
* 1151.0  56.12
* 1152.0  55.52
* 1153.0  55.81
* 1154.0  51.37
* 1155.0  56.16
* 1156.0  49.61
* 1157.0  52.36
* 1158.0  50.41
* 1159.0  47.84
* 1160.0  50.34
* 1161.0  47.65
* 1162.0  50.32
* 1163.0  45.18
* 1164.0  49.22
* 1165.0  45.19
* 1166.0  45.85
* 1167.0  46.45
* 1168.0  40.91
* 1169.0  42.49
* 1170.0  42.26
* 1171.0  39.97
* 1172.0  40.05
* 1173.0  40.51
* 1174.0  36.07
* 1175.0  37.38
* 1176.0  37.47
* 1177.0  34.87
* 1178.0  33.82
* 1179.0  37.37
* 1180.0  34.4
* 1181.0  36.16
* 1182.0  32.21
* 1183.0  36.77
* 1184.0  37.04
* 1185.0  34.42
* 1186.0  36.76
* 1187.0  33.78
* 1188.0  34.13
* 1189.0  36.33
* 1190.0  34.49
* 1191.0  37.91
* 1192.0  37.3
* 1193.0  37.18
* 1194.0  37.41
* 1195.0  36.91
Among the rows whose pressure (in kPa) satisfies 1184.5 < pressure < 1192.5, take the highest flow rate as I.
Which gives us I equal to 37.91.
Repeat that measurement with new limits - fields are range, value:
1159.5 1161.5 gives 50.34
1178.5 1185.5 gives 37.37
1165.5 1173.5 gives 46.45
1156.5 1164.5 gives 52.36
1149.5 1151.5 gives 56.12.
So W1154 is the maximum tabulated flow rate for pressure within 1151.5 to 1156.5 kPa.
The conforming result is 56.16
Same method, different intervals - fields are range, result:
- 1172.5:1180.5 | 40.51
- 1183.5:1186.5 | 37.04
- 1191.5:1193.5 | 37.3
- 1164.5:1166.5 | 45.85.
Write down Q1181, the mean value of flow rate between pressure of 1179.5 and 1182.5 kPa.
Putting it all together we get 34.3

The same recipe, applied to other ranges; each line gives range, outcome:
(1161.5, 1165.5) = 47.5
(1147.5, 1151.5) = 53.6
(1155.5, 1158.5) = 50.8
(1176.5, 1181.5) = 35.3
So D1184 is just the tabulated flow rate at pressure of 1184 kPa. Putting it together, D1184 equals 37.04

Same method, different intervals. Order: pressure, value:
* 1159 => 47.84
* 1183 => 36.77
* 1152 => 55.52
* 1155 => 56.16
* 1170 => 42.26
